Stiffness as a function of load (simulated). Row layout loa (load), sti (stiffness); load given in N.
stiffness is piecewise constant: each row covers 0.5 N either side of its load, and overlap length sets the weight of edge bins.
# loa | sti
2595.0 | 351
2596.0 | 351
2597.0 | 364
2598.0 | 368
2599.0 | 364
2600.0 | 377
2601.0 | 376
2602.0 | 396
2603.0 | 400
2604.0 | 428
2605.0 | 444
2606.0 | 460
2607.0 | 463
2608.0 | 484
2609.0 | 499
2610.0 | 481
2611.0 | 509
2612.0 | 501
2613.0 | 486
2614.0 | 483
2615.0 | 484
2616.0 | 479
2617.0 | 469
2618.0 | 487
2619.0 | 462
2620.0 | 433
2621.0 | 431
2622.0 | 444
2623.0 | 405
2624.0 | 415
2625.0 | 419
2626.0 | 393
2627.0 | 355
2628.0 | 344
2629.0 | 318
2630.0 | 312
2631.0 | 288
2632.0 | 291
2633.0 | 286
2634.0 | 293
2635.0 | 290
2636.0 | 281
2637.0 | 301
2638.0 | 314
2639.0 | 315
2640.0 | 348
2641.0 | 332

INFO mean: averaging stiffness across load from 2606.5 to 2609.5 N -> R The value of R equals 482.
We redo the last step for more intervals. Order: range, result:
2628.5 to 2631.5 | 306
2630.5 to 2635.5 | 290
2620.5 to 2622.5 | 438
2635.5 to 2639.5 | 303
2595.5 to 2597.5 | 358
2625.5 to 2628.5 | 364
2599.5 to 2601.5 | 376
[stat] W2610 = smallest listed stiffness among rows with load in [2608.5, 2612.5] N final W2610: 481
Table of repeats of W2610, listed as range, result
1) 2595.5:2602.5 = 351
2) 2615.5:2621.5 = 431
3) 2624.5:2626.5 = 393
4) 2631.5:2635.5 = 286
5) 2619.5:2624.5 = 405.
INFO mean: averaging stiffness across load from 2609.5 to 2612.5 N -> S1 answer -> 497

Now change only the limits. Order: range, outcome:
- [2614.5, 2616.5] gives 482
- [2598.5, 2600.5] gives 370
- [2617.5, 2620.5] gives 461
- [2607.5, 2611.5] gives 493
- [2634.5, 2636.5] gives 286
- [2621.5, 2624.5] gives 421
